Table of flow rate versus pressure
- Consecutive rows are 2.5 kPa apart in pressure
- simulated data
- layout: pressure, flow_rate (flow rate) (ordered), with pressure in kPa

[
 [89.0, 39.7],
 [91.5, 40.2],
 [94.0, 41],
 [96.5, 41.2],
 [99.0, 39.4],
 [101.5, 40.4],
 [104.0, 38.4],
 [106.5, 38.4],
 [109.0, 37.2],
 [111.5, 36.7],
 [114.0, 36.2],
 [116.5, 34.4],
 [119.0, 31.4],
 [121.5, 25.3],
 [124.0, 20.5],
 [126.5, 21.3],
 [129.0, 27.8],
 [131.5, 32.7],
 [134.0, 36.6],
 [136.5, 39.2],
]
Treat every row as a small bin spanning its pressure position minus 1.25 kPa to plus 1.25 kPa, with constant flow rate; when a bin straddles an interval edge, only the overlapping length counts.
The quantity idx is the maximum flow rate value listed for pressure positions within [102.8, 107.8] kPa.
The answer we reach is 38.4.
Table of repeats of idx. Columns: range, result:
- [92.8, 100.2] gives 41.2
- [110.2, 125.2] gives 36.7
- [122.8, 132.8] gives 32.7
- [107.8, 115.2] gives 37.2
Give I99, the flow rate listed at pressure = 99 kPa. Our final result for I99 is 39.4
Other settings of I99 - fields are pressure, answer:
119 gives 31.4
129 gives 27.8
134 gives 36.6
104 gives 38.4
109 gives 37.2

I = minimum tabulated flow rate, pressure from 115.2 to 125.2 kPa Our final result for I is 20.5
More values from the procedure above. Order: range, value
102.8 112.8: 36.7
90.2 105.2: 38.4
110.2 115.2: 36.2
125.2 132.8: 21.3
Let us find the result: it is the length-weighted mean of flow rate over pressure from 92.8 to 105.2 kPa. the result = 40.1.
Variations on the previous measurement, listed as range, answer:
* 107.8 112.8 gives 36.9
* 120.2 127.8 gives 22.5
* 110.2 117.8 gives 35.7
